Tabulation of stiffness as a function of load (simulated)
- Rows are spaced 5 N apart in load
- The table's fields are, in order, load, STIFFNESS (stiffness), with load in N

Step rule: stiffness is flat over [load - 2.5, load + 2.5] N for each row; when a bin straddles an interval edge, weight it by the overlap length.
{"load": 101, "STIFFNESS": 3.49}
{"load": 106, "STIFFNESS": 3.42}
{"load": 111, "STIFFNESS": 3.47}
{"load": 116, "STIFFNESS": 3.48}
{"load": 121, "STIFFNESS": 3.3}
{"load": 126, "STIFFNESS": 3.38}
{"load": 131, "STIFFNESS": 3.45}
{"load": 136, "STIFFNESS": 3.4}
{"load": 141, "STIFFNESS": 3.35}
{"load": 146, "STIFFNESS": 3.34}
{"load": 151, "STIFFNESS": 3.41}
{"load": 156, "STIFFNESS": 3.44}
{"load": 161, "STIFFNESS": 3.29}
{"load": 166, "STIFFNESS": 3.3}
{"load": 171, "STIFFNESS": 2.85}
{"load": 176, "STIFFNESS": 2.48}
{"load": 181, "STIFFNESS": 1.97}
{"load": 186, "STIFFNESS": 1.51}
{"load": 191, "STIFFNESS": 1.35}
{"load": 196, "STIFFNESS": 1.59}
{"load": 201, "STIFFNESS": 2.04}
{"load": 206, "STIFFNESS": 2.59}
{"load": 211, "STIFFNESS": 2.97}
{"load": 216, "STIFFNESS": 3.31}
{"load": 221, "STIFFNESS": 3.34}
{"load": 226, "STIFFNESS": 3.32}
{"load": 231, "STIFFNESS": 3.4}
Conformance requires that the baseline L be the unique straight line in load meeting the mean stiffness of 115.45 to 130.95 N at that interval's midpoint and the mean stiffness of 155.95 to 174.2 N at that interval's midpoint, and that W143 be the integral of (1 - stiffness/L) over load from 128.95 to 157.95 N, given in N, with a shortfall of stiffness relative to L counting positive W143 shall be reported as -1.06 N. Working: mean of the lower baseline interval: 3.38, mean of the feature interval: 3.4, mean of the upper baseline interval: 3.16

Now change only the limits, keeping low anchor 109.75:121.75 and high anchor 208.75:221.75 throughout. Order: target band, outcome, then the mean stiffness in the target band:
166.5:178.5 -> 1.91 N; 2.77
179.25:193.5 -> 7.30 N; 1.59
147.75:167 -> -0.20 N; 3.36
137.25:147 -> 0.04 N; 3.35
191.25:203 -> 5.52 N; 1.72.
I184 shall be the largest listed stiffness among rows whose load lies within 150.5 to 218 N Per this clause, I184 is 3.44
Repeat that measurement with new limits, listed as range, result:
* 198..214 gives 2.97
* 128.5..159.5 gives 3.45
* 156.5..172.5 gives 3.3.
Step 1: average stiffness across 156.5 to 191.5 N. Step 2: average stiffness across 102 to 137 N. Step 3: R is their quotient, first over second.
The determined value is 0.7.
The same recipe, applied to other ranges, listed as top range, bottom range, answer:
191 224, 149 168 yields 0.76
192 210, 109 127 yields 0.61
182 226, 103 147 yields 0.70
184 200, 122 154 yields 0.45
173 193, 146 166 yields 0.55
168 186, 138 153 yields 0.69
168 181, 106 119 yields 0.74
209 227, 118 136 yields 0.96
